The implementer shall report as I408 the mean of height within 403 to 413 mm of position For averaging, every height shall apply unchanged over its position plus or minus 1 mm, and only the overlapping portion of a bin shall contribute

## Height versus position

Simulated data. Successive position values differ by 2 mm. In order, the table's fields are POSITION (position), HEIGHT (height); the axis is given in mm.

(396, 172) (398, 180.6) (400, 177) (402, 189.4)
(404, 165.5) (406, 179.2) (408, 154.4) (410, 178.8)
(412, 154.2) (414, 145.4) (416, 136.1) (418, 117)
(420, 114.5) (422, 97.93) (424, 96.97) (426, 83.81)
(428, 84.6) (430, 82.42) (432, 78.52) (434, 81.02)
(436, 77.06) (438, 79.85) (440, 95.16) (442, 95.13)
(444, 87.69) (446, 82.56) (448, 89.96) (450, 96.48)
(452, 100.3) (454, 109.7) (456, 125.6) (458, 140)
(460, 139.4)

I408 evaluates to 166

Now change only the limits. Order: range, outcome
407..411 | 167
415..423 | 116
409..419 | 146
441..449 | 88.8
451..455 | 105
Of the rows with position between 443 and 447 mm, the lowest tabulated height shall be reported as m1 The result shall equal 82.56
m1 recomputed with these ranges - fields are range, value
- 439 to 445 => 87.69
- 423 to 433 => 78.52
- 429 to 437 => 77.06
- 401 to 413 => 154.2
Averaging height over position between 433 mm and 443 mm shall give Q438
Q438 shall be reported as 85.6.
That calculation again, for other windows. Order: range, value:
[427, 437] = 80.7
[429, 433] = 80.5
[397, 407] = 178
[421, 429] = 90.8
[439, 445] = 92.7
